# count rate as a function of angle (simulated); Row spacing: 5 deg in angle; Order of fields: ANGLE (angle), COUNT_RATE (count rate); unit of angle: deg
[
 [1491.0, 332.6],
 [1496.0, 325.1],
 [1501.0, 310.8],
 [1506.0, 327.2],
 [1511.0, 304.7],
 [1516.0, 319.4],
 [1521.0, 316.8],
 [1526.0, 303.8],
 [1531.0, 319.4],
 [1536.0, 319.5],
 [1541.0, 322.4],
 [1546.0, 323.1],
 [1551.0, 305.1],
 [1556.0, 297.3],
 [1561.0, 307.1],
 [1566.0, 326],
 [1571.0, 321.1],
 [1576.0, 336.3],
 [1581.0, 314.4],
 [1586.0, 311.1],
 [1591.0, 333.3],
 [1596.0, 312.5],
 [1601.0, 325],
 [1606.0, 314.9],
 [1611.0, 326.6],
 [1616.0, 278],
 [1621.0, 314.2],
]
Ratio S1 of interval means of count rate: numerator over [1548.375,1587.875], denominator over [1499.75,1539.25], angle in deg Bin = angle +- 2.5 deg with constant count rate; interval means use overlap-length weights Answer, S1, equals 1.0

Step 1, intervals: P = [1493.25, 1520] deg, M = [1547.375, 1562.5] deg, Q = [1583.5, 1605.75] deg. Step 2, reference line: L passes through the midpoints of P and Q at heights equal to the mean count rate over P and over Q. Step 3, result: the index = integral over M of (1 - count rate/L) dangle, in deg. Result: 0.7 deg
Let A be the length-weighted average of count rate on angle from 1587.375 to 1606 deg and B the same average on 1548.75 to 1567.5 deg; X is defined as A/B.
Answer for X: 1.0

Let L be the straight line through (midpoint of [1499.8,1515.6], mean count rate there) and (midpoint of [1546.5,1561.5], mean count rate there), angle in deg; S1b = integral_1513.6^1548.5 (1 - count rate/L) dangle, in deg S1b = -0.9 deg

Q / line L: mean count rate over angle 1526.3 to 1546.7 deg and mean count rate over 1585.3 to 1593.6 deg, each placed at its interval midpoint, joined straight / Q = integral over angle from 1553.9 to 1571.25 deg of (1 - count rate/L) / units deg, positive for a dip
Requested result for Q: 0.5 deg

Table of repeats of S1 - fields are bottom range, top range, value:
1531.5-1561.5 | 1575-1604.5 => 1.03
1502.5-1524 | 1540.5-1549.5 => 1.01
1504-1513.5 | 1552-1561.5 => 0.96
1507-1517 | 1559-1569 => 1.01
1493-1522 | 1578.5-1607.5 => 1.00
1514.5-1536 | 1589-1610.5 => 1.02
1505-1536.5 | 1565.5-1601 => 1.02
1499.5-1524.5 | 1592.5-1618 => 0.99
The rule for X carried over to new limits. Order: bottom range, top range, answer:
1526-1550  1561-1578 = 1.02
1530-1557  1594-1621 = 0.99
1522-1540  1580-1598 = 1.01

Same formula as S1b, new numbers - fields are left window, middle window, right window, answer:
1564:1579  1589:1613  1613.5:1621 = -1.50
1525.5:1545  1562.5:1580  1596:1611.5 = -0.35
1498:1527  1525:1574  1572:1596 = 0.55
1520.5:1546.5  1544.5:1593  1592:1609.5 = 0.17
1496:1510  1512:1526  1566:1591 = 0.23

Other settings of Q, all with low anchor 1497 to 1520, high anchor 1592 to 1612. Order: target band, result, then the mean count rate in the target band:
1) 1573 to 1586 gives -0.1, 322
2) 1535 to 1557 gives 0.3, 314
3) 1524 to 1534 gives 0.1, 312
